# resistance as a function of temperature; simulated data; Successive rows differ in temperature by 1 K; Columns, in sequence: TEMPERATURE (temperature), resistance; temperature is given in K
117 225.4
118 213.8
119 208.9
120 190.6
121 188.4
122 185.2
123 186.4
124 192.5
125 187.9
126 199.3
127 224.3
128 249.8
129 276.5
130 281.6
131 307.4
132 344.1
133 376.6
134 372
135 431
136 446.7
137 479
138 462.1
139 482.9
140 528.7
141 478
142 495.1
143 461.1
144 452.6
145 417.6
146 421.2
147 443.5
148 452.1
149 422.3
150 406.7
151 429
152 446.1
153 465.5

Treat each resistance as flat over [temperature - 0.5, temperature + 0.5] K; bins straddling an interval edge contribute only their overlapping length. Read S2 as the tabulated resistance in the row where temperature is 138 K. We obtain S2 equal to 462.1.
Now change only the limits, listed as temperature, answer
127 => 224.3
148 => 452.1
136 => 446.7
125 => 187.9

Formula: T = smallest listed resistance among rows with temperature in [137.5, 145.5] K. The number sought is 417.6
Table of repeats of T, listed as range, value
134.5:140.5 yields 431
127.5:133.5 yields 249.8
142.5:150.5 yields 406.7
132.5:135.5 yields 372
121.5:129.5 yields 185.2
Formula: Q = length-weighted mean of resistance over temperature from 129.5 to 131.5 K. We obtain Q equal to 294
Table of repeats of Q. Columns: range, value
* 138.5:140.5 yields 506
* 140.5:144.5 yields 472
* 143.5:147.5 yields 434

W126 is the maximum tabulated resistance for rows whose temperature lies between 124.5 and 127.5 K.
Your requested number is 224.3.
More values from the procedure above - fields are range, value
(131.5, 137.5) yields 479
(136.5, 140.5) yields 528.7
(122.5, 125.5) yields 192.5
